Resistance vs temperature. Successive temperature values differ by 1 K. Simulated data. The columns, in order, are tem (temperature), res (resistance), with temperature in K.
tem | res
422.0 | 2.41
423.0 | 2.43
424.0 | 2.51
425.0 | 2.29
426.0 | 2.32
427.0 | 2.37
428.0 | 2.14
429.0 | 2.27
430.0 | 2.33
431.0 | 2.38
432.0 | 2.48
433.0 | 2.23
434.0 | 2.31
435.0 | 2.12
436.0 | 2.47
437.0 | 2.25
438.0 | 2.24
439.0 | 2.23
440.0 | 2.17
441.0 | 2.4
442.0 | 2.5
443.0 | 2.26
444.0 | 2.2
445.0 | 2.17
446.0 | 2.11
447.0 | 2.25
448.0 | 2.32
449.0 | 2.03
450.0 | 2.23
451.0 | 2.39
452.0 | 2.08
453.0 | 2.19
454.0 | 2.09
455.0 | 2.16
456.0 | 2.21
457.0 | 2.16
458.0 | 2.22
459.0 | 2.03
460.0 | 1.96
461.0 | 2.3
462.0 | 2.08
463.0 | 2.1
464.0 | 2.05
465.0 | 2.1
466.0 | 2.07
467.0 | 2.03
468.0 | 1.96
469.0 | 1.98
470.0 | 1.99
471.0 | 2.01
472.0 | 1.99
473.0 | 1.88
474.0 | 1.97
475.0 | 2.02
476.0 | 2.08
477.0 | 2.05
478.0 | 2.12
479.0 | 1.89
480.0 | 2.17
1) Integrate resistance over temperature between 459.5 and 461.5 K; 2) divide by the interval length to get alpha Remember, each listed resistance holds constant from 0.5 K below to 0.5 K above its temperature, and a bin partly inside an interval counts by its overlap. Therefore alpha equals 2.13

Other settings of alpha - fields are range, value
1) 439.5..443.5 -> 2.33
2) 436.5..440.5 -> 2.22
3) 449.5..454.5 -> 2.2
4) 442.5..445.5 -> 2.21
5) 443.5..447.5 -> 2.18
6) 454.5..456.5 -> 2.19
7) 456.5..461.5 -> 2.13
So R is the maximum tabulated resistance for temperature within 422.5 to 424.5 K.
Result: 2.51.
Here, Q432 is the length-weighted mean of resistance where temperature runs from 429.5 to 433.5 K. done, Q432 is 2.35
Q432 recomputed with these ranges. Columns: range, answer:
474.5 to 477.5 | 2.05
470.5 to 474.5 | 1.96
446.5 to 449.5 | 2.2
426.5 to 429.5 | 2.26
